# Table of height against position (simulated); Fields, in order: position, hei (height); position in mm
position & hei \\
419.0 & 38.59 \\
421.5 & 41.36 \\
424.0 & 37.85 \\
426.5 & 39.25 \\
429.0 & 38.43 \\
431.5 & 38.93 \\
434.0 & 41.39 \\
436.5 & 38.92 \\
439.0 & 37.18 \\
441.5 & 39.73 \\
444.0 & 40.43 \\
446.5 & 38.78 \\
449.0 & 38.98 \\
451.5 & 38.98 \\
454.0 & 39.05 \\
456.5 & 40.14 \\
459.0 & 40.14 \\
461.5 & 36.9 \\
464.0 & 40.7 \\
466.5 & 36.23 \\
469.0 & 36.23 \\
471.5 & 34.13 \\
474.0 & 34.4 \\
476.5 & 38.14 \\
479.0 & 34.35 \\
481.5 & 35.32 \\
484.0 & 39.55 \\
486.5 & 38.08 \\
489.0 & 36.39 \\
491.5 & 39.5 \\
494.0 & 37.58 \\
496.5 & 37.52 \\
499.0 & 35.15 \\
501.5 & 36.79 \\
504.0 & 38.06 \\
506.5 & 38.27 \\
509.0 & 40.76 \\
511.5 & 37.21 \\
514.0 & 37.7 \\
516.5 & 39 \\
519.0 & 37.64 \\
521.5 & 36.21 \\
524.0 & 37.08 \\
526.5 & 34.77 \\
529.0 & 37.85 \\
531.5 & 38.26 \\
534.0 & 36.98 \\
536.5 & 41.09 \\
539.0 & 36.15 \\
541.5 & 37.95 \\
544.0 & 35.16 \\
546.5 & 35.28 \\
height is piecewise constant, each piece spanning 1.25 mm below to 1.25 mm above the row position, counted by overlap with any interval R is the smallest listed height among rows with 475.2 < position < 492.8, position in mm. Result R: 34.35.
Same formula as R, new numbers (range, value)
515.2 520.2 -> 37.64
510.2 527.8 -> 34.77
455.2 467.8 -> 36.23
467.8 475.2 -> 34.13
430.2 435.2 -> 38.93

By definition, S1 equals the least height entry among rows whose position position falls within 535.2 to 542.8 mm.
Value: 36.15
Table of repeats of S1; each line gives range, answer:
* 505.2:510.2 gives 38.27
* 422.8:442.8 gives 37.18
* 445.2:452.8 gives 38.78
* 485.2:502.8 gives 35.15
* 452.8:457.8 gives 39.05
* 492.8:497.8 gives 37.52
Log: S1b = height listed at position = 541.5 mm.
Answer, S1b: 37.95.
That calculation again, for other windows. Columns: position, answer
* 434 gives 41.39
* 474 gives 34.4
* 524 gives 37.08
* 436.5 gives 38.92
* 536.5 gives 41.09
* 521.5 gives 36.21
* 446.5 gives 38.78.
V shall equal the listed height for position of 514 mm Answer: 37.7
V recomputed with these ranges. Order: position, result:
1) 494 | 37.58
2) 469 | 36.23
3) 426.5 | 39.25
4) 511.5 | 37.21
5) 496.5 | 37.52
